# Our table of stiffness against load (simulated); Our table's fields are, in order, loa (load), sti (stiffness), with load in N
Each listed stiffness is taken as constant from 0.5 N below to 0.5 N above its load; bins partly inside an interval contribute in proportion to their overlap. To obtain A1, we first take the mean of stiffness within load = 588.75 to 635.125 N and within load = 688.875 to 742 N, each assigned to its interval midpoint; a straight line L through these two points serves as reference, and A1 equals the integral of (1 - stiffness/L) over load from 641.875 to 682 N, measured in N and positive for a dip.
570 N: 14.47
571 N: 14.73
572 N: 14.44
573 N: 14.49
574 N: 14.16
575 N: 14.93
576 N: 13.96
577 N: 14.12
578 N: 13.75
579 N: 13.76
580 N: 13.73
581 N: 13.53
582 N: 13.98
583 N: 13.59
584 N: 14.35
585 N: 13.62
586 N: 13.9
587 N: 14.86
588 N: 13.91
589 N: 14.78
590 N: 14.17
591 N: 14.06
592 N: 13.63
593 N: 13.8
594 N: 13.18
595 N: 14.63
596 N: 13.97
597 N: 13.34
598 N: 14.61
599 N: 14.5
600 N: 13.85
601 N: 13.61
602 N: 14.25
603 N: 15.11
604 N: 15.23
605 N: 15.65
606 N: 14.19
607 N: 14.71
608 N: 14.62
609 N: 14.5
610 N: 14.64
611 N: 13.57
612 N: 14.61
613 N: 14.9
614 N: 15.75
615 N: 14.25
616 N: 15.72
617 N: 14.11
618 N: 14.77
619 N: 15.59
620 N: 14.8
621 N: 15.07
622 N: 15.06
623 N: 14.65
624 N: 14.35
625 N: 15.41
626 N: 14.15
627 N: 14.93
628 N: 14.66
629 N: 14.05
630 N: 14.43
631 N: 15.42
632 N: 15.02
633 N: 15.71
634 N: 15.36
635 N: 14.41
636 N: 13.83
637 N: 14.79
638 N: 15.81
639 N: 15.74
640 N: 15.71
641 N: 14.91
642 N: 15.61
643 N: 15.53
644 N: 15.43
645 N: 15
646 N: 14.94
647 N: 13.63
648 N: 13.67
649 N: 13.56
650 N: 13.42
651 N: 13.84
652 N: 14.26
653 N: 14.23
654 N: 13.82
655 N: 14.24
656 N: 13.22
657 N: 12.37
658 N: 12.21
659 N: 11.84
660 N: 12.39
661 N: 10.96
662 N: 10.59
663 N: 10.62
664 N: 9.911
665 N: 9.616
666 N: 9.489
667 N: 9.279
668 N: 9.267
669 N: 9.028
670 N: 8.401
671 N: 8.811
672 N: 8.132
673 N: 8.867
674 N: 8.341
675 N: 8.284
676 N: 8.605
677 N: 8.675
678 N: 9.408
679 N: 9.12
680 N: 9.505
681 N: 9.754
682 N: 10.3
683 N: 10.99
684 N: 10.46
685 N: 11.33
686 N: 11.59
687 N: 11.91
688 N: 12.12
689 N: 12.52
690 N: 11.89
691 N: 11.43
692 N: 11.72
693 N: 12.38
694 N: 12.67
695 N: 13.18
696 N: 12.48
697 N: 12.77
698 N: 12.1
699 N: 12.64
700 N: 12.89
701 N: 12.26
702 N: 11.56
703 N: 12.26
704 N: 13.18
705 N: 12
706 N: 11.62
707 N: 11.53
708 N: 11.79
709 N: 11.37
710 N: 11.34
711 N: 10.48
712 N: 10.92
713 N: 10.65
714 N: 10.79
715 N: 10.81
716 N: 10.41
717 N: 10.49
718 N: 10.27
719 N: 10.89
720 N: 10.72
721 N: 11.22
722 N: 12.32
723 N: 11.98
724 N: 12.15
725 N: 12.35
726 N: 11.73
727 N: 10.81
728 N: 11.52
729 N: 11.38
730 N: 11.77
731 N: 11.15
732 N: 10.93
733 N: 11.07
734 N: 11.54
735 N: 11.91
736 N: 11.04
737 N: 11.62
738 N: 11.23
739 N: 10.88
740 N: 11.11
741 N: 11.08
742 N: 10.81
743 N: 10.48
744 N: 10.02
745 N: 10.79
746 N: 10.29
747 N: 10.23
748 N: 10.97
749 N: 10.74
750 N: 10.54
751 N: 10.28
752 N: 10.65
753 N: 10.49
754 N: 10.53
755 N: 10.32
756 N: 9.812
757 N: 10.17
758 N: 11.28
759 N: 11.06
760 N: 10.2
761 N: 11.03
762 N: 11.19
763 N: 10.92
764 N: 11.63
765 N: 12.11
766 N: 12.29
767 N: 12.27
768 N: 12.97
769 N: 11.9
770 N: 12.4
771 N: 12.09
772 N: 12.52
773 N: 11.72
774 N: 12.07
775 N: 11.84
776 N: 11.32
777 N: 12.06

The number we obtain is 5.48 N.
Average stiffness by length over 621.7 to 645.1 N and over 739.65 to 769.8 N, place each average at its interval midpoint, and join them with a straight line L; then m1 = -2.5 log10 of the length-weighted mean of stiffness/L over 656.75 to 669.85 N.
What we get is 0.31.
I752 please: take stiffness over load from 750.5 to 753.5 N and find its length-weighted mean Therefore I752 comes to 10.5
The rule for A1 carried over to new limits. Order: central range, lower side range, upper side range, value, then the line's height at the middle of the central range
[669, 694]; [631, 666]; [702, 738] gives 4.69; 12.6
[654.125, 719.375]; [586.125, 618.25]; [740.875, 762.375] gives 6.54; 12.2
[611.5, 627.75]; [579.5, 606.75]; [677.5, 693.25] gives -2.00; 13.2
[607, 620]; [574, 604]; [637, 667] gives -0.93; 13.8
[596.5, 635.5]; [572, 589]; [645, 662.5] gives -3.06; 13.6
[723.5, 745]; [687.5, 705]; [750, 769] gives 0.61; 11.6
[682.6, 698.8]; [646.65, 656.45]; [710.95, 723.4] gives 0.11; 12.1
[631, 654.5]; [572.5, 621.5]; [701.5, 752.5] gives -2.65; 13.2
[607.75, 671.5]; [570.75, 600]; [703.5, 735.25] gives -3.23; 13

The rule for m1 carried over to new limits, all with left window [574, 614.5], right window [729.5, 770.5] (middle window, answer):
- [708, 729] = 0.050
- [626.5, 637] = -0.100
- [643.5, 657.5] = -0.070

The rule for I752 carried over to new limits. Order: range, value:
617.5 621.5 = 15.1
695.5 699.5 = 12.5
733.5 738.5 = 11.5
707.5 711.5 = 11.2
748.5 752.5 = 10.6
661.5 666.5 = 10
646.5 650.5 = 13.6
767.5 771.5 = 12.3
